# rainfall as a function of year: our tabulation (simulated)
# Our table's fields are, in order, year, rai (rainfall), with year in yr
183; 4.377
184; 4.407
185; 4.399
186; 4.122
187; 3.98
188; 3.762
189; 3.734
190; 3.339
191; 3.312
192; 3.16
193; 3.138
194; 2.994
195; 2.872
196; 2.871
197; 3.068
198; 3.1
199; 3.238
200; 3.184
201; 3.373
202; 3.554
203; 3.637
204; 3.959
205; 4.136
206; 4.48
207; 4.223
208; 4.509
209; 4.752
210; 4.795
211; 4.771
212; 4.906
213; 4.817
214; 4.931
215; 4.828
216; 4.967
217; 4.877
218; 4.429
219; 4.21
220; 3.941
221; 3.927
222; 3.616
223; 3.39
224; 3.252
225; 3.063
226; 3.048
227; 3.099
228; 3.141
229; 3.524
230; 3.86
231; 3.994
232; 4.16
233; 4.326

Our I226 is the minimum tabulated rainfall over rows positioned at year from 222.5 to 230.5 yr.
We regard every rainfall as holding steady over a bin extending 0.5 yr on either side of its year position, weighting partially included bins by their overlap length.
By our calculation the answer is 3.048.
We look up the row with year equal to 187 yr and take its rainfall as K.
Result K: 3.98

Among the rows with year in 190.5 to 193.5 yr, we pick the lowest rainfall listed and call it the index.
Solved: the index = 3.138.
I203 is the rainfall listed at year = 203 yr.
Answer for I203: 3.637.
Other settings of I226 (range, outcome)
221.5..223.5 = 3.39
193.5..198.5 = 2.871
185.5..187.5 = 3.98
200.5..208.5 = 3.373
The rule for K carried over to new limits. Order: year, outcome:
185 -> 4.399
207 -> 4.223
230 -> 3.86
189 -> 3.734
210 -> 4.795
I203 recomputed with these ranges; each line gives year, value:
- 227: 3.099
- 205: 4.136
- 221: 3.927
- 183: 4.377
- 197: 3.068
